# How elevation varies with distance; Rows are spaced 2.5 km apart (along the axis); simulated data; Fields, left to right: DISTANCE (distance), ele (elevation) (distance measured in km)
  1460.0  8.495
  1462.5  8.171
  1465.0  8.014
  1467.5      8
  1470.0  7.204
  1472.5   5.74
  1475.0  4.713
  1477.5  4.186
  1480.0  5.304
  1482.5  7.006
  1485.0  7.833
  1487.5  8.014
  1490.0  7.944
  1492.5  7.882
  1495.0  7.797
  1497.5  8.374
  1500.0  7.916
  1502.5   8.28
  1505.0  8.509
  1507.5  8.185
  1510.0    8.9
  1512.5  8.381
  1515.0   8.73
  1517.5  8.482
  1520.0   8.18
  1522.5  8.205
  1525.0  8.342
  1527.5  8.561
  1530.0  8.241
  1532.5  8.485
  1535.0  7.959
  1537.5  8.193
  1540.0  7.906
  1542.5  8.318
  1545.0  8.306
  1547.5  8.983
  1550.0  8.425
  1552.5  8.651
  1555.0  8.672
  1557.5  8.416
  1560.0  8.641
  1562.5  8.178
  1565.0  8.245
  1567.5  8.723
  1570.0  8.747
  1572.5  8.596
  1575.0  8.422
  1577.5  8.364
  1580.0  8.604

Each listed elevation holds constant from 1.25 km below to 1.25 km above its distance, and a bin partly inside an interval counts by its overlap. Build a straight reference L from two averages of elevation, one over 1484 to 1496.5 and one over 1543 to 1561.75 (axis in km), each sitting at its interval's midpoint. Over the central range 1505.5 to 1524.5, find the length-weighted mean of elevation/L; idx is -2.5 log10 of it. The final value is -0.04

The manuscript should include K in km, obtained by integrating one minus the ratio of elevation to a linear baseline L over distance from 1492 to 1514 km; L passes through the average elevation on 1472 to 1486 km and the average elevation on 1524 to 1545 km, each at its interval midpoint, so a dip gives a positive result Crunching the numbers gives -4.6 km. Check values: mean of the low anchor 5.76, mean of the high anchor 8.25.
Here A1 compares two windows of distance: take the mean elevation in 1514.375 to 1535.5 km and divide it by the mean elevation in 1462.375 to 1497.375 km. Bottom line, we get 1.20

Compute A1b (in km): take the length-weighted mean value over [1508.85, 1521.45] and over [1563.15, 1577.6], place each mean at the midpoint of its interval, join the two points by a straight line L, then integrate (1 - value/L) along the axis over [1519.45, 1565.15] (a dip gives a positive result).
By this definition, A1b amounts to 0.8 km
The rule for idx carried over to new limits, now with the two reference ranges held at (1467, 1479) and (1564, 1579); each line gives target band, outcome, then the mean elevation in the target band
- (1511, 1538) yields -0.157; 8.35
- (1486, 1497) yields -0.245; 7.94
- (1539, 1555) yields -0.080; 8.46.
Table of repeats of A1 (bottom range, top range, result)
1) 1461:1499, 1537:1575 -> 1.19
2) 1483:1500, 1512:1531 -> 1.06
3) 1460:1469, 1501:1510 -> 1.04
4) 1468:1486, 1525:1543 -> 1.36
